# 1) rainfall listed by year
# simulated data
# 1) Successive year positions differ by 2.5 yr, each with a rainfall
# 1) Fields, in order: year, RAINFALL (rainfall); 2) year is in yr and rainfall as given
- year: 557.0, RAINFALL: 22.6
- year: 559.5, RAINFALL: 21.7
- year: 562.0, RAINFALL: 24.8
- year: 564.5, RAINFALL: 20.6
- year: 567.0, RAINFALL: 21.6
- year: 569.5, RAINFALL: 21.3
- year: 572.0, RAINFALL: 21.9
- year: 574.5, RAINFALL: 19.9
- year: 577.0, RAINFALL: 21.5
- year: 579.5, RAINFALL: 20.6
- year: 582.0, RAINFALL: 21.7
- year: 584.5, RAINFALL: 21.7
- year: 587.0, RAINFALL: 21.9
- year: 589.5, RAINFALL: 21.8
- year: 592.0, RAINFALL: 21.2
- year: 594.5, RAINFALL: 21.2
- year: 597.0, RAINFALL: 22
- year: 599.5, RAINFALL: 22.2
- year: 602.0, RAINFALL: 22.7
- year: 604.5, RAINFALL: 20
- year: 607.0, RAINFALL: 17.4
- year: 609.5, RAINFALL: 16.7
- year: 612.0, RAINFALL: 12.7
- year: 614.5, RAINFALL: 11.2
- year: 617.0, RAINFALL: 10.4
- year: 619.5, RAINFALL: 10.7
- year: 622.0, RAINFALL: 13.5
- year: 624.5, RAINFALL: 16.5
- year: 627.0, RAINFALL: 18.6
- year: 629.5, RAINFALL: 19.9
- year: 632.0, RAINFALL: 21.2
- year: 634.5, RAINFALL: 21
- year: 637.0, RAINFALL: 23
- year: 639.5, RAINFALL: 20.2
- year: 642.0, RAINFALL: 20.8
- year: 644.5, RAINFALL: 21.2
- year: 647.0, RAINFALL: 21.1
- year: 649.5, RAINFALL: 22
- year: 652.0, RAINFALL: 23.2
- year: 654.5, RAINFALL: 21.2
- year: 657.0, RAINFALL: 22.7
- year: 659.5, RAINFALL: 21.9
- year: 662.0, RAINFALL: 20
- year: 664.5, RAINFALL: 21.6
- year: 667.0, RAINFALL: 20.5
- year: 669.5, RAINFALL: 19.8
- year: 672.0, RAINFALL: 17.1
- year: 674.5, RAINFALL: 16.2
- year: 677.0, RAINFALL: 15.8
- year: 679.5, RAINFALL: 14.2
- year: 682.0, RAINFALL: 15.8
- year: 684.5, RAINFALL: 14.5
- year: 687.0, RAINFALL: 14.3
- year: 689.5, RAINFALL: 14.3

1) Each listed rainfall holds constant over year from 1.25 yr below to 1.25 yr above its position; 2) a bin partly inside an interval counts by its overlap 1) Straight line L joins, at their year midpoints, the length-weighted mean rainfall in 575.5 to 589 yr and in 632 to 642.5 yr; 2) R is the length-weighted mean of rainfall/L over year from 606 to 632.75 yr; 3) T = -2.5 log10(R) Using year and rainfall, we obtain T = 0.37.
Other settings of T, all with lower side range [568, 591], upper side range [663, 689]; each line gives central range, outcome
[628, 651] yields -0.140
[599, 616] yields 0.168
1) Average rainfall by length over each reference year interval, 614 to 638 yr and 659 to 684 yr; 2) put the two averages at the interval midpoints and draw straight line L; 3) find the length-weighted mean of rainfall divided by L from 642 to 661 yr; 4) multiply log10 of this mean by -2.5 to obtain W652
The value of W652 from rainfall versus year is -0.24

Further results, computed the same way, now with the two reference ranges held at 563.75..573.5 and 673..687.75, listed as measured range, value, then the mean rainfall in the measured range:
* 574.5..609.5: -0.05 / 21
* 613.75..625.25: 0.44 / 12.3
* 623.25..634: -0.07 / 19.2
